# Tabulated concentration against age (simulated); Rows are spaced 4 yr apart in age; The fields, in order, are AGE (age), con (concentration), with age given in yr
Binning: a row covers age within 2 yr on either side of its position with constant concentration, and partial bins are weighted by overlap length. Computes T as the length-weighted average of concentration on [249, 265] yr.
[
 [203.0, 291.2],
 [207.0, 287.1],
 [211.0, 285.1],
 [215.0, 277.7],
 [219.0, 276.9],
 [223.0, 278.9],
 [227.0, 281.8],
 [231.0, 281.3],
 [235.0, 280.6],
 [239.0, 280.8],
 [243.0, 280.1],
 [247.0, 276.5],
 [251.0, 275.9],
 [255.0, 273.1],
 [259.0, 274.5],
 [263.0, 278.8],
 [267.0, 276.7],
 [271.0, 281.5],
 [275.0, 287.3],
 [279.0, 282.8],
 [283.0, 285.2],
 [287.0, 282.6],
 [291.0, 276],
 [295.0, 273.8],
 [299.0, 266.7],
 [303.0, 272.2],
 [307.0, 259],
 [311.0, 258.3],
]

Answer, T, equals 276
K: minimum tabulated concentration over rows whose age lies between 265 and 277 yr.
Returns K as 276.7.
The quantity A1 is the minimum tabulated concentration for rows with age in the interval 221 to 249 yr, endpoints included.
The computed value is 276.5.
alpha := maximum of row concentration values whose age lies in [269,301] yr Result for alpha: 287.3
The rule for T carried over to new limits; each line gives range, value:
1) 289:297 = 275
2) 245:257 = 275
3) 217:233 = 280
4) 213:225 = 278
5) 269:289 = 284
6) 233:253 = 279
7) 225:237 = 281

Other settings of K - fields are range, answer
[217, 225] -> 276.9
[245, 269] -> 273.1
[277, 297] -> 273.8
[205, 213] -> 285.1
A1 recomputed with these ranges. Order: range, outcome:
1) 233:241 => 280.6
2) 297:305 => 266.7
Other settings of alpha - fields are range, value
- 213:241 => 281.8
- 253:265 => 278.8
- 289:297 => 276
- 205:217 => 287.1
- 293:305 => 273.8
